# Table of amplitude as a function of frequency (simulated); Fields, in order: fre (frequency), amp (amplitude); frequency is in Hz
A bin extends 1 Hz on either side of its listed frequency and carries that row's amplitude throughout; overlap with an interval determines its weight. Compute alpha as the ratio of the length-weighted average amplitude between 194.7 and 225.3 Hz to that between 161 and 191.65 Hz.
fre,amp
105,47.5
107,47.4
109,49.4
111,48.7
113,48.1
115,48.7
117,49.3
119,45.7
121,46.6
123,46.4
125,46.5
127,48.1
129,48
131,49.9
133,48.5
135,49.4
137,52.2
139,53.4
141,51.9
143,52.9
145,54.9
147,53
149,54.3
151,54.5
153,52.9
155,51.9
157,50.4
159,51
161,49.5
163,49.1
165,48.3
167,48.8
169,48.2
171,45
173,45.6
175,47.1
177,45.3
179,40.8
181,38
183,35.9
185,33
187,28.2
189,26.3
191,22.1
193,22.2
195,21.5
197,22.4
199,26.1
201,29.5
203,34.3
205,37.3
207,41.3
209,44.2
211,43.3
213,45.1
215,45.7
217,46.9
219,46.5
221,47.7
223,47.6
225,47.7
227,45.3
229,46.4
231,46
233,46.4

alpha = 0.97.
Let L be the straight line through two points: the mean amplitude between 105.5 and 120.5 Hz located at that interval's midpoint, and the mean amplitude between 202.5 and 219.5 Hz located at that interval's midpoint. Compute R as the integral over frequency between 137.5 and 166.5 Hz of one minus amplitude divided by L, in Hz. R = -3.7 Hz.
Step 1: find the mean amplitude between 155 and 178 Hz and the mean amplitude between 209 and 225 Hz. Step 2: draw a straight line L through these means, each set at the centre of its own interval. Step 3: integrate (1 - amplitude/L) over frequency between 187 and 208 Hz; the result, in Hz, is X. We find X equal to 8.32 Hz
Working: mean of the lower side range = 48.2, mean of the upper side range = 46.1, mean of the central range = 28.3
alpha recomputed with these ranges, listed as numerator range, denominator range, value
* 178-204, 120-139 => 0.60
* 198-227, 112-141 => 0.86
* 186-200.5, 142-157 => 0.46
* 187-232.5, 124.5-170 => 0.74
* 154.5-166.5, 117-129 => 1.06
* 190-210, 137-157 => 0.57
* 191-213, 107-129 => 0.68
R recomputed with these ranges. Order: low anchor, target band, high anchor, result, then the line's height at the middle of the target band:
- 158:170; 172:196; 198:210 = 5.03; 42.3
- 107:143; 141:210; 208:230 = 8.72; 47.4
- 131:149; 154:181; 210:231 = 1.44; 50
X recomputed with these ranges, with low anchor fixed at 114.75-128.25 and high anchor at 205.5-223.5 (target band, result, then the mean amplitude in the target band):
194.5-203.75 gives 3.8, 26.8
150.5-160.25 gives -1.1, 52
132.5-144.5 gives -1.2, 51.6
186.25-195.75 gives 4.5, 24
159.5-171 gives -0.6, 48.5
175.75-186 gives 1.6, 38.8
